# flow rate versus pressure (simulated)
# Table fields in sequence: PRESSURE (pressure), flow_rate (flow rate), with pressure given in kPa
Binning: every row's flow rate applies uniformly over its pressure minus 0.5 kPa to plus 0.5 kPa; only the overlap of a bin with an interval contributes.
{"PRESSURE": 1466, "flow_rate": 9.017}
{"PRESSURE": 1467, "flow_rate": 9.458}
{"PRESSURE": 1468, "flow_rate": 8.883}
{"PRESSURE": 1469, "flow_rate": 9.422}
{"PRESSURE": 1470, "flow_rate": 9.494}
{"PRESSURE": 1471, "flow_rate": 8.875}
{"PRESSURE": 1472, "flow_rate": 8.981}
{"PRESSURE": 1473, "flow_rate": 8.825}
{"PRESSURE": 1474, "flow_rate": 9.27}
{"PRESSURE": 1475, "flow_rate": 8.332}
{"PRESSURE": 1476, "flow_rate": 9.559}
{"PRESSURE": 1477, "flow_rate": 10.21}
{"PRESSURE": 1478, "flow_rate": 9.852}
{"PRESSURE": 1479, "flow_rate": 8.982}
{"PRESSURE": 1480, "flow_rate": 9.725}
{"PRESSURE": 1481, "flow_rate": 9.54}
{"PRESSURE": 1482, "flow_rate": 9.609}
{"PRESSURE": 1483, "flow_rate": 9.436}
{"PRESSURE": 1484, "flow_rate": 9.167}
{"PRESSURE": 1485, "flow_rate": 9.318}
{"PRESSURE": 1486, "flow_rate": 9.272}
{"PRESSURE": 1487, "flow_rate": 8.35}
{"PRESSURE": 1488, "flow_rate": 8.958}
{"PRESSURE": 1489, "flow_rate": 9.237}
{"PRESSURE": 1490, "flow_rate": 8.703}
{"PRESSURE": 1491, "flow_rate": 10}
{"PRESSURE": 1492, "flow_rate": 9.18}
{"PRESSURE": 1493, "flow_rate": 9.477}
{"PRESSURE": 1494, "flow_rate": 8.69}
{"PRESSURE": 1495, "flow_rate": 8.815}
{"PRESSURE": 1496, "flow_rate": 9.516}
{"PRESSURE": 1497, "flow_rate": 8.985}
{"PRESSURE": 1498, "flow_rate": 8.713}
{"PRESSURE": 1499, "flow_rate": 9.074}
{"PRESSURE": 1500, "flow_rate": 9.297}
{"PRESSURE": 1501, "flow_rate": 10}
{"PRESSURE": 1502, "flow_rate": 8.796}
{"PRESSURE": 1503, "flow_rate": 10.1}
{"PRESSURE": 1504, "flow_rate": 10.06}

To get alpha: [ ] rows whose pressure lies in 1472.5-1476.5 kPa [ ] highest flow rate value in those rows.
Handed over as 9.559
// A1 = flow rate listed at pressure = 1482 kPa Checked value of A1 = 9.609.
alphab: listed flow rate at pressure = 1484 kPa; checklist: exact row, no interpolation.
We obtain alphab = 9.167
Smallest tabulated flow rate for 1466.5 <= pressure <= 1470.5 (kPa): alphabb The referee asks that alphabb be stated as 8.883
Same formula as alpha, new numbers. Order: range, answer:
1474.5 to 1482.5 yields 10.21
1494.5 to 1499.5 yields 9.516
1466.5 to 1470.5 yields 9.494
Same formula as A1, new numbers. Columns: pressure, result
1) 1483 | 9.436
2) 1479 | 8.982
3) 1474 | 9.27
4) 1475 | 8.332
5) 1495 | 8.815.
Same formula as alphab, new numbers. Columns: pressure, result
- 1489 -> 9.237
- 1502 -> 8.796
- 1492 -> 9.18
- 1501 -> 10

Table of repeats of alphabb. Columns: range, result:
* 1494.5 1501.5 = 8.713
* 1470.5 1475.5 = 8.332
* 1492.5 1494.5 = 8.69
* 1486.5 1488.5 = 8.35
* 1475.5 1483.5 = 8.982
